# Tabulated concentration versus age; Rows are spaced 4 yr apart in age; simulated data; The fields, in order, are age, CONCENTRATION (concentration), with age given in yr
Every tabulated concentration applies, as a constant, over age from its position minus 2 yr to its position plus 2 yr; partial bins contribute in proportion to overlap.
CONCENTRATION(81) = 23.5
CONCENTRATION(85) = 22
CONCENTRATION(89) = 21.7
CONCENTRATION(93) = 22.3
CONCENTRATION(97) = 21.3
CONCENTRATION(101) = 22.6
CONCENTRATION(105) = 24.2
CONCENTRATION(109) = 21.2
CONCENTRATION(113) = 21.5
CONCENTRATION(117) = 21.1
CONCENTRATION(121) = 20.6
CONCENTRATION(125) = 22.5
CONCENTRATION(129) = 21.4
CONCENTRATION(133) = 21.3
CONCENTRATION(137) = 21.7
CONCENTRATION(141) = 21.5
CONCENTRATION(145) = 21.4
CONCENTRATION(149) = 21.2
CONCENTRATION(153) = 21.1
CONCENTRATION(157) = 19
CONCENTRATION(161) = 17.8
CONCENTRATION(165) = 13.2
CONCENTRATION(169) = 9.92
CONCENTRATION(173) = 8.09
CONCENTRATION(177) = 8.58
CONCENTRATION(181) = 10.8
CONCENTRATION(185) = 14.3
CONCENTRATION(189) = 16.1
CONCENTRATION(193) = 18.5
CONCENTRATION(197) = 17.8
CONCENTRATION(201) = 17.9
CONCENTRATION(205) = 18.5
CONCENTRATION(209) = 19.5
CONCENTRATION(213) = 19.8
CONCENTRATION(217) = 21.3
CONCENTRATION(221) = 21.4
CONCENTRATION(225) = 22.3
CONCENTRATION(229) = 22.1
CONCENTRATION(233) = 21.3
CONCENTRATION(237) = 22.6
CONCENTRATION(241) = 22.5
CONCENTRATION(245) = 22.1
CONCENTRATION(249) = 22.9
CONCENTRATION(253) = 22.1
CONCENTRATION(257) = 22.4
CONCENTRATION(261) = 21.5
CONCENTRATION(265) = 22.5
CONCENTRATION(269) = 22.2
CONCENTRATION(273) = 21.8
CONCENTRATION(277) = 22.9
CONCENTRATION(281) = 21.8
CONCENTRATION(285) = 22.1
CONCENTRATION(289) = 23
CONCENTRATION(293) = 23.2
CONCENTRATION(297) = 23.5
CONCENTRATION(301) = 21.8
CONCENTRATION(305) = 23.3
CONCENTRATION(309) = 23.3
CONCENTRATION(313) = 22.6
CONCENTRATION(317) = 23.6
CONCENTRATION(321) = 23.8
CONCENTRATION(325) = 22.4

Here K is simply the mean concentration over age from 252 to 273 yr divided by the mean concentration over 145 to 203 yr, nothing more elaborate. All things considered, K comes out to 1.42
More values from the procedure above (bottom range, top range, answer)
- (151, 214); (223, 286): 1.42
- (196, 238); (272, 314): 1.11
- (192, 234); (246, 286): 1.11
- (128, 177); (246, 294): 1.26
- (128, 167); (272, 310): 1.14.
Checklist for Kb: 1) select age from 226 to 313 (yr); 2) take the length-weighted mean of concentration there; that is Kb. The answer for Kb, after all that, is 22.4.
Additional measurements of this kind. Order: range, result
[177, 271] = 19.9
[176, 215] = 16.4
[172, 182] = 9.1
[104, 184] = 18.3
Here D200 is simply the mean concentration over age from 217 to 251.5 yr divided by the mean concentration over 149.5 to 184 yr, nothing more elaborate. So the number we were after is 1.6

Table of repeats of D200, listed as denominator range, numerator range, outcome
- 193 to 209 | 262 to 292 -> 1.22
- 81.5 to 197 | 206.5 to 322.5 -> 1.18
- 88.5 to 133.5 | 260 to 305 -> 1.03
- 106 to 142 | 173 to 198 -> 0.64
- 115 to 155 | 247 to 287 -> 1.04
